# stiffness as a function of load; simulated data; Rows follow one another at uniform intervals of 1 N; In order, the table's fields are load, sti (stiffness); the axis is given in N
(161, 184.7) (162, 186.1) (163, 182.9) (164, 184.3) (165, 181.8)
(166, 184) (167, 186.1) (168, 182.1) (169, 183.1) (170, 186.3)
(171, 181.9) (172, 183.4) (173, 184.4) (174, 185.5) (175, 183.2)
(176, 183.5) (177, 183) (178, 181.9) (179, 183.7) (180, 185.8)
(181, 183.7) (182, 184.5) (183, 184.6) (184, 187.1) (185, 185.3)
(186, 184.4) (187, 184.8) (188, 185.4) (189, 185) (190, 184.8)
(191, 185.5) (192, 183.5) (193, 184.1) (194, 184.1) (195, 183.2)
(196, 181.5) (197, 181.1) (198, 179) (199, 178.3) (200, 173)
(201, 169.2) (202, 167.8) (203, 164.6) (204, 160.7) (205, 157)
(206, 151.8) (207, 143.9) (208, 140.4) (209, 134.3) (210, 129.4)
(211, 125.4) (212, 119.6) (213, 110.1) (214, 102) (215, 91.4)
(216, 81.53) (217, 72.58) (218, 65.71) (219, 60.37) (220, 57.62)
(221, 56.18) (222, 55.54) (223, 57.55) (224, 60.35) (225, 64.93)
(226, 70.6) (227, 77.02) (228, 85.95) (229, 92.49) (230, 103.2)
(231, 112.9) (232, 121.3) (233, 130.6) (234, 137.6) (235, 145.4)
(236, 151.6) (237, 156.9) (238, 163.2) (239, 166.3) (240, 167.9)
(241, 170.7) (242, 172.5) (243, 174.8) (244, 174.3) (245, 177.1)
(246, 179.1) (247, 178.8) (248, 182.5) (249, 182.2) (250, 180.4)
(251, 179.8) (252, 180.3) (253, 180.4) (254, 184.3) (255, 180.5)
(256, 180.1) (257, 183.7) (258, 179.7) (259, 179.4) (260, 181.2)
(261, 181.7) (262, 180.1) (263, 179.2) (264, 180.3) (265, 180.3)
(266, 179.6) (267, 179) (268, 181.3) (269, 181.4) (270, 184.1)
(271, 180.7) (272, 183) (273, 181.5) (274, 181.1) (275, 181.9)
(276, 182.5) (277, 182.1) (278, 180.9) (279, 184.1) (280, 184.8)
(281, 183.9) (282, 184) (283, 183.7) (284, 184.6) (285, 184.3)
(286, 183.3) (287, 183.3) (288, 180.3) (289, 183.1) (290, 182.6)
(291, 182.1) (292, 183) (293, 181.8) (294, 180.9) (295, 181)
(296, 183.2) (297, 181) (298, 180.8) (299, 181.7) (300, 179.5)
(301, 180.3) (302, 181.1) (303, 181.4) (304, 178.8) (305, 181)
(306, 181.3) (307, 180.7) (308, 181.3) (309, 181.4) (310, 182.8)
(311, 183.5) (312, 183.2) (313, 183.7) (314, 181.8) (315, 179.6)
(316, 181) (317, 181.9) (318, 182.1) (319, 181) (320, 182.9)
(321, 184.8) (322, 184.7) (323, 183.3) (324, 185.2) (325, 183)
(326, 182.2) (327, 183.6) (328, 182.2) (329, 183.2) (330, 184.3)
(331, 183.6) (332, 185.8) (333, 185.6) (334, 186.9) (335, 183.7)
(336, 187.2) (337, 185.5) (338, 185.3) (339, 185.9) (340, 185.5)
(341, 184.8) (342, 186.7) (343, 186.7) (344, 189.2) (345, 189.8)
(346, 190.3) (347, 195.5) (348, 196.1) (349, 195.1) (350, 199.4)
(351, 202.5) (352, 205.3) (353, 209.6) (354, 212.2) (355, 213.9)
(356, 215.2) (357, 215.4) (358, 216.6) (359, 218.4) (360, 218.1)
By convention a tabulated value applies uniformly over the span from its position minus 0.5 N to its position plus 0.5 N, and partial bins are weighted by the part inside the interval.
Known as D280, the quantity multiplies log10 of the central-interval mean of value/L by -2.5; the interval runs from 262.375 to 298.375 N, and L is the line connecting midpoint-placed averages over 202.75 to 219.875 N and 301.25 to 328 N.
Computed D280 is -0.14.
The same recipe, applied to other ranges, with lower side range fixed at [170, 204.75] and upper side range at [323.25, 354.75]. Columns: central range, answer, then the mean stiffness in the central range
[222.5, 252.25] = 0.30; 140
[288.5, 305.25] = 0.04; 181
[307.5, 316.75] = 0.04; 182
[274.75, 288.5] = 0.02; 183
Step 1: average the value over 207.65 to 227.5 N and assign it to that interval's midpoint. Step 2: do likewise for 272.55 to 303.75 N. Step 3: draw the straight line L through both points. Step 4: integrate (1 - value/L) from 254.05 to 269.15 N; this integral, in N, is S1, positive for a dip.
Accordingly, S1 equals -3.6 N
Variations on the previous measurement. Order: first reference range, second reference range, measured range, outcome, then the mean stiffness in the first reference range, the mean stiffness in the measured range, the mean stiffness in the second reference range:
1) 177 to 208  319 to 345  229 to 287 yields 2.6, 177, 173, 185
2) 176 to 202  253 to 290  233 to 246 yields 1.4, 182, 163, 182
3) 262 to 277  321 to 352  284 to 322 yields 0.5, 181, 182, 188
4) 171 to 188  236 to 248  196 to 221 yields 6.9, 184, 129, 171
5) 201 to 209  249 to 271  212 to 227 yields 8.1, 155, 73.7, 181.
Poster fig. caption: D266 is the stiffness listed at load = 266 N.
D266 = 179.6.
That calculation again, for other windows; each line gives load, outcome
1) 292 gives 183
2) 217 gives 72.58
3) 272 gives 183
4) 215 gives 91.4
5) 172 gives 183.4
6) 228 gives 85.95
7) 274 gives 181.1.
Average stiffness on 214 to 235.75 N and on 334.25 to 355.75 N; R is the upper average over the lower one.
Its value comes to 2.2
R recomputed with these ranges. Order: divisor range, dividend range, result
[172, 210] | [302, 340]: 1.04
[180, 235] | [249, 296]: 1.34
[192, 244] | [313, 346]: 1.43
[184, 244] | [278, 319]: 1.33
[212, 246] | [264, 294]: 1.62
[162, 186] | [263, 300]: 0.99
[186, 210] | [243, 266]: 1.05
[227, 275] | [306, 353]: 1.12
